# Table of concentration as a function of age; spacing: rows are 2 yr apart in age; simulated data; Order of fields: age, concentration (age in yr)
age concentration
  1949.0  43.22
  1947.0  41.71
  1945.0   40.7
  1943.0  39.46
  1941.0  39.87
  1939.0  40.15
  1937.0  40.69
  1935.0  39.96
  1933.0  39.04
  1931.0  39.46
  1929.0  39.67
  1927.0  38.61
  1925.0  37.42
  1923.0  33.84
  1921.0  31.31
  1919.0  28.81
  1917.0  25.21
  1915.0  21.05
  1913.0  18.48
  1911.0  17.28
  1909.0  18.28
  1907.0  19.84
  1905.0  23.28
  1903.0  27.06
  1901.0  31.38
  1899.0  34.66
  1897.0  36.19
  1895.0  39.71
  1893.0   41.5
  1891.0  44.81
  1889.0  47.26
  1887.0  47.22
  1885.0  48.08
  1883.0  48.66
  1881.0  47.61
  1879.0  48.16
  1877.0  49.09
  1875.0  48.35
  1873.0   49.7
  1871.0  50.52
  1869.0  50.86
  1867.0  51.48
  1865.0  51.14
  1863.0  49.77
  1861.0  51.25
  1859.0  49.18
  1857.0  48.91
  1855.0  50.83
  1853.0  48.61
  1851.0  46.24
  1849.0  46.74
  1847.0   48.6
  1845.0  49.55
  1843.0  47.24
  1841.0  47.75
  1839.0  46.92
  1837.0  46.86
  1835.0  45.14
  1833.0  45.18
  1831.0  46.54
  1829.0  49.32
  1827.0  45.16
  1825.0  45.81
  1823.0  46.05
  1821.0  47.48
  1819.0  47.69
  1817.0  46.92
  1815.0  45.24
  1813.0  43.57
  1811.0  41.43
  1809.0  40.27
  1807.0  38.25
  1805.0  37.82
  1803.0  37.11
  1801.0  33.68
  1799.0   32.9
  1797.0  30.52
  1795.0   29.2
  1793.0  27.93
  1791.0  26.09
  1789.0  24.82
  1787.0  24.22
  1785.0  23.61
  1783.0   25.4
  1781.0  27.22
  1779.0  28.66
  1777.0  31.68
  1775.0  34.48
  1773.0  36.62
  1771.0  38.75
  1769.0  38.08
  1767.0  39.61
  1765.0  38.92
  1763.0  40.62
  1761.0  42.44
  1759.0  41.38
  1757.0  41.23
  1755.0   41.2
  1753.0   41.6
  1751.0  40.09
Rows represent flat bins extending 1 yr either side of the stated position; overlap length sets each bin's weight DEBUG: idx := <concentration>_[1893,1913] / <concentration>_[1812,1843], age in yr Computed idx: 0.60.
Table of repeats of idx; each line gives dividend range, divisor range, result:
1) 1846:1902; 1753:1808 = 1.37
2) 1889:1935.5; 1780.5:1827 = 0.88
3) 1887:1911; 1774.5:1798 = 1.19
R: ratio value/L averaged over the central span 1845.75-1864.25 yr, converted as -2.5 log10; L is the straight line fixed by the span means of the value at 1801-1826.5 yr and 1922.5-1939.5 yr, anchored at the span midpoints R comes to -0.18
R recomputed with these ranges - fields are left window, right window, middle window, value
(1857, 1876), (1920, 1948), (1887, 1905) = 0.205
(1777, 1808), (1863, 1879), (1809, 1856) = -0.167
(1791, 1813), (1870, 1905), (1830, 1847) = -0.221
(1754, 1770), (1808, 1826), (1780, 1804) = 0.443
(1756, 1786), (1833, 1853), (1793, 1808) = 0.188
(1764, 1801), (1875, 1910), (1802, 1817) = -0.235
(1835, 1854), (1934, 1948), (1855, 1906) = 0.005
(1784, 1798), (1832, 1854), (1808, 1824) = -0.223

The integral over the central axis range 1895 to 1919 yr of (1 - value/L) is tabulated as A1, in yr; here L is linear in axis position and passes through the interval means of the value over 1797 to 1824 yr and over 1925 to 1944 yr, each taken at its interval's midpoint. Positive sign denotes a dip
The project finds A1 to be 8.6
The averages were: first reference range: 41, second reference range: 39.5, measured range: 25.6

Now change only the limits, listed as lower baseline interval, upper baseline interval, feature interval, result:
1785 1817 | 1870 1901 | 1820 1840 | -4.5 yr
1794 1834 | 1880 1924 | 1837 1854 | -4.0 yr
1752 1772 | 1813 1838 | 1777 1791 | 5.4 yr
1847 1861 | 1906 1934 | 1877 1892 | -3.0 yr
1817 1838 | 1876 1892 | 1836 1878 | -1.7 yr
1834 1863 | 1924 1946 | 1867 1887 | -1.6 yr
